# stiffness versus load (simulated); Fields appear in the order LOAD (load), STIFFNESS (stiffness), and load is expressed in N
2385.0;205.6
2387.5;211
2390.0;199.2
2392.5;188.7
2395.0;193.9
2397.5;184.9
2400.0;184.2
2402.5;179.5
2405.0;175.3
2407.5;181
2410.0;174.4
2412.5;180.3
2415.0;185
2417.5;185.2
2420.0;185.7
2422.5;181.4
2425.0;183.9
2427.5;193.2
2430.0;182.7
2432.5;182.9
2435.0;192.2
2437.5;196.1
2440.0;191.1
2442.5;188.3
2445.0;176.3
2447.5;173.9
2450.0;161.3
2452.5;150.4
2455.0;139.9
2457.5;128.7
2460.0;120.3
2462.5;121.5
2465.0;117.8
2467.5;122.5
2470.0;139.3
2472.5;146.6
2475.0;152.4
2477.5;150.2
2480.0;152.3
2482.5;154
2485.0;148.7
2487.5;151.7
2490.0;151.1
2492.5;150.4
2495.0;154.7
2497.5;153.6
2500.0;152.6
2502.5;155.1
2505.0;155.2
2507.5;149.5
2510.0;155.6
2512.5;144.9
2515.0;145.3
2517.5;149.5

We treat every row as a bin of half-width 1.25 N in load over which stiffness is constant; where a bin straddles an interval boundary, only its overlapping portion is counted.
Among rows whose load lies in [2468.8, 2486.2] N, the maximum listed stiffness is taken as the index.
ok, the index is 154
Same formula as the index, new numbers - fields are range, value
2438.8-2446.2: 191.1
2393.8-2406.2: 193.9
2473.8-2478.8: 152.4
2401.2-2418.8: 185.2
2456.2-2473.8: 146.6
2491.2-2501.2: 154.7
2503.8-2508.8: 155.2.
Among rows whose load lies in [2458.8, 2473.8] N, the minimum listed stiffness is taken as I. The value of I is 117.8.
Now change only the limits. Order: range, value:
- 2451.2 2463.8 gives 120.3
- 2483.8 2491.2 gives 148.7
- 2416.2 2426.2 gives 181.4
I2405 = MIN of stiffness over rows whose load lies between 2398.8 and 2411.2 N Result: 174.4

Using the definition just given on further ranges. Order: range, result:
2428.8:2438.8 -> 182.7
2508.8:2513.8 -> 144.9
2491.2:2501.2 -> 150.4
